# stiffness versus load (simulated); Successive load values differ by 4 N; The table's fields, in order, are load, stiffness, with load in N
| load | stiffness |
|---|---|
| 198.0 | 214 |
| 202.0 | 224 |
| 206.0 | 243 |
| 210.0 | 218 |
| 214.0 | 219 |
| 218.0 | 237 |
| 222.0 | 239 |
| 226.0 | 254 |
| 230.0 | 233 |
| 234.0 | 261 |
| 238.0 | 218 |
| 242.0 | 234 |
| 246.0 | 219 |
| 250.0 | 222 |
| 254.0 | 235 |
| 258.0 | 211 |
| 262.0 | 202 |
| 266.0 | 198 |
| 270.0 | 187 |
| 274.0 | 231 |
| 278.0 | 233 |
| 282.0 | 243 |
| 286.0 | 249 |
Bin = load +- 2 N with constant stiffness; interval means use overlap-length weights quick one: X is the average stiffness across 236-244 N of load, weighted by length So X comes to 226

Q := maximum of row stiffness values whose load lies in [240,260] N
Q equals 235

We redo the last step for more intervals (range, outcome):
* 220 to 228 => 254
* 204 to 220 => 243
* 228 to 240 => 261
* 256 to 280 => 233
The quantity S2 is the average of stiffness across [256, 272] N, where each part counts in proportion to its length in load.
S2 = 200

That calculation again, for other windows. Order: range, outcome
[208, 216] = 218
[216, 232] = 241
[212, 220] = 228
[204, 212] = 230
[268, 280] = 217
